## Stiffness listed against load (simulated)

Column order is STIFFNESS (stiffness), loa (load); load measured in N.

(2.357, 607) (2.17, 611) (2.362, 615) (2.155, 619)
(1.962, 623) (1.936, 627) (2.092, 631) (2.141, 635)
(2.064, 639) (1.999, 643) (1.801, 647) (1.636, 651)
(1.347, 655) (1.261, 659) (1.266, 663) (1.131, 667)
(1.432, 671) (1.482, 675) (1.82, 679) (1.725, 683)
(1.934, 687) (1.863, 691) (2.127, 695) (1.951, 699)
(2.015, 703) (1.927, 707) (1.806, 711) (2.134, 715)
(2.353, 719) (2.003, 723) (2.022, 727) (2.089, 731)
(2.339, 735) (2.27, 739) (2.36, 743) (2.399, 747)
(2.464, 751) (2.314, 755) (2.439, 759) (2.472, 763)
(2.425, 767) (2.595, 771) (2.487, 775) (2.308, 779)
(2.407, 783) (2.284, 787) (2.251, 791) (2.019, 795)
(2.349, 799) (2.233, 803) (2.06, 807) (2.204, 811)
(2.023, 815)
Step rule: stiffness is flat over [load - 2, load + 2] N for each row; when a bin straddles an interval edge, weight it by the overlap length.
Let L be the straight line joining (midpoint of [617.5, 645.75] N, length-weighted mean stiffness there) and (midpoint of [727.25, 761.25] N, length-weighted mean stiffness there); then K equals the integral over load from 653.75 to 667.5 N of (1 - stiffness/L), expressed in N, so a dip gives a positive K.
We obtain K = 5.55 N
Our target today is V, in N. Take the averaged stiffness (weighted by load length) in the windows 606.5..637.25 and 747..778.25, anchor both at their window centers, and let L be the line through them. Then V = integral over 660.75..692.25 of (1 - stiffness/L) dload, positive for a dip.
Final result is 9.6 N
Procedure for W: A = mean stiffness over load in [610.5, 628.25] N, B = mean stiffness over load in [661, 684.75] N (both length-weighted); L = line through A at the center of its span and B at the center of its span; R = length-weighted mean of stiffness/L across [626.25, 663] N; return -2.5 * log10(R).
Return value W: 0.03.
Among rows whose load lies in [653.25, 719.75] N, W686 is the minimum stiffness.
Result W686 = 1.131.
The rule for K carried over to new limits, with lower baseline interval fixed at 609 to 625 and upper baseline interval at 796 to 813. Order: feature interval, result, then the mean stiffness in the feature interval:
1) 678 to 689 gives 1.8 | 1.83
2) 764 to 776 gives -1.7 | 2.5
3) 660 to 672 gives 5.0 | 1.26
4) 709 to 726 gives 0.9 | 2.07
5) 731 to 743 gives -0.5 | 2.28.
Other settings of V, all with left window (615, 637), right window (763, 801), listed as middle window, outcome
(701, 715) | 1.76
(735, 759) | -0.76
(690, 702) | 1.16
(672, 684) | 2.89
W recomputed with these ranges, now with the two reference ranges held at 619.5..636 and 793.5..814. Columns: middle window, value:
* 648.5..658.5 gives 0.36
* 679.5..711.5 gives 0.09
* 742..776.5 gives -0.14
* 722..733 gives 0.04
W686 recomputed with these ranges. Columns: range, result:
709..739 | 1.806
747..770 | 2.314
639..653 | 1.636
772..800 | 2.019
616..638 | 1.936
